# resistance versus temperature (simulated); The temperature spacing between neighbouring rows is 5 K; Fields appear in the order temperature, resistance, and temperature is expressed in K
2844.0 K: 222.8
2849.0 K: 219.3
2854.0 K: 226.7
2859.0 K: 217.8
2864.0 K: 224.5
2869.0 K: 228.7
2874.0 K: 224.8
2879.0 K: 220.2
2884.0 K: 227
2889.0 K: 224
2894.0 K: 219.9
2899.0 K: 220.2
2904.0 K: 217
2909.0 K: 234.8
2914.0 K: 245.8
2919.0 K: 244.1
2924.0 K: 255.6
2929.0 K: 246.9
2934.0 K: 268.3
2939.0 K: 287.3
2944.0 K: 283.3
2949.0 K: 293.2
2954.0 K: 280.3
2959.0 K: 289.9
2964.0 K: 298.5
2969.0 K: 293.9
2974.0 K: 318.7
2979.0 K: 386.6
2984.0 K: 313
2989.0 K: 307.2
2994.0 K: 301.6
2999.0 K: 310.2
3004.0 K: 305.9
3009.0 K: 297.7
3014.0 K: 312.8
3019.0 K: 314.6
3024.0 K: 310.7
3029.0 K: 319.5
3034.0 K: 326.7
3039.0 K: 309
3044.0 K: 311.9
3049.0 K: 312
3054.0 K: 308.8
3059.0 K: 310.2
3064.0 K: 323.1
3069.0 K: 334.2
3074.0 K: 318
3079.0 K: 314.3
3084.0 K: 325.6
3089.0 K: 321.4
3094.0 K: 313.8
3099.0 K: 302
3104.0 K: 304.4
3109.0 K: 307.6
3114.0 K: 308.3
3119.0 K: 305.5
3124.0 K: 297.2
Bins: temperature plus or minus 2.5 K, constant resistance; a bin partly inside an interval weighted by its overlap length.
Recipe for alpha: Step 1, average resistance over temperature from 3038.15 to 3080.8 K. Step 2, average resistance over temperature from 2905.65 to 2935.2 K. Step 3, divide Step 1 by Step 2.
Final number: 1.28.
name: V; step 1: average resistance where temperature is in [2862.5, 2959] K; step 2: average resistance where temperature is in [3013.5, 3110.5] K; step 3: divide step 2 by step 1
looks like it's 1.3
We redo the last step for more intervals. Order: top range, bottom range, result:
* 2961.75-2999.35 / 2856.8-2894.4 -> 1.42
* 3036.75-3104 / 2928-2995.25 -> 1.06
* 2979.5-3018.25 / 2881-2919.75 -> 1.36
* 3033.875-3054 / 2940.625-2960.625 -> 1.09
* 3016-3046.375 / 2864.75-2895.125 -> 1.41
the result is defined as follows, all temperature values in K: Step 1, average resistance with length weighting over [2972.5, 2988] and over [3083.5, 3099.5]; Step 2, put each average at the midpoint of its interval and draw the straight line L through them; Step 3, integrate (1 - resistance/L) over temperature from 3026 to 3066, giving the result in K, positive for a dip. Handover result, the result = 1.2 K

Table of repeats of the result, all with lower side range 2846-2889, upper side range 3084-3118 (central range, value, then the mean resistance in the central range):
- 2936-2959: -3.0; 286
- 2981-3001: -3.0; 310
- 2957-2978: -3.7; 307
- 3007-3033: -2.9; 312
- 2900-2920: 0.5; 234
